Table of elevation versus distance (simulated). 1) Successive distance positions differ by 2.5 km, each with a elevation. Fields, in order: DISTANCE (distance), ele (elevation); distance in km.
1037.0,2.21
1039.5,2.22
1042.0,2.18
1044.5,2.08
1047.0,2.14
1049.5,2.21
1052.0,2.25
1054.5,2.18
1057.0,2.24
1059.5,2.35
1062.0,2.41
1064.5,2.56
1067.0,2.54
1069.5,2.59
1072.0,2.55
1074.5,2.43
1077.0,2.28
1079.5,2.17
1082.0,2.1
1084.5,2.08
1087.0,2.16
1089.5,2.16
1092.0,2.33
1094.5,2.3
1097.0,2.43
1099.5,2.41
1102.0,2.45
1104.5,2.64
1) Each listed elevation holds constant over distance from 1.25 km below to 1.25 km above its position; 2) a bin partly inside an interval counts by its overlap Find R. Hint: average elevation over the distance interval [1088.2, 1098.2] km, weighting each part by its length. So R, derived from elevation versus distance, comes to 2.3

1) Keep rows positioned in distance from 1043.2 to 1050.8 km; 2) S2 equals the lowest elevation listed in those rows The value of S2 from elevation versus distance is 2.08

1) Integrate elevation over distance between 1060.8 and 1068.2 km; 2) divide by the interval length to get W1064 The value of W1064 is 2.5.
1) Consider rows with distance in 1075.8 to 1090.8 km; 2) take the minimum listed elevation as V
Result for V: 2.08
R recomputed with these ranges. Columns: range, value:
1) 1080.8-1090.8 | 2.13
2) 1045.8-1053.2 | 2.2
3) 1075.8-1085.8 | 2.16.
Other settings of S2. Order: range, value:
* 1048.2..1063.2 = 2.18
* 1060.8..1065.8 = 2.41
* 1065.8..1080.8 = 2.17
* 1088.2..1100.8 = 2.16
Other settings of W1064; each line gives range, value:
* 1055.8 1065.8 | 2.39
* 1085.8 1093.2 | 2.22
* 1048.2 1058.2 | 2.22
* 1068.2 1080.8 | 2.4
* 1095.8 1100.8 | 2.42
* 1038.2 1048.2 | 2.16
